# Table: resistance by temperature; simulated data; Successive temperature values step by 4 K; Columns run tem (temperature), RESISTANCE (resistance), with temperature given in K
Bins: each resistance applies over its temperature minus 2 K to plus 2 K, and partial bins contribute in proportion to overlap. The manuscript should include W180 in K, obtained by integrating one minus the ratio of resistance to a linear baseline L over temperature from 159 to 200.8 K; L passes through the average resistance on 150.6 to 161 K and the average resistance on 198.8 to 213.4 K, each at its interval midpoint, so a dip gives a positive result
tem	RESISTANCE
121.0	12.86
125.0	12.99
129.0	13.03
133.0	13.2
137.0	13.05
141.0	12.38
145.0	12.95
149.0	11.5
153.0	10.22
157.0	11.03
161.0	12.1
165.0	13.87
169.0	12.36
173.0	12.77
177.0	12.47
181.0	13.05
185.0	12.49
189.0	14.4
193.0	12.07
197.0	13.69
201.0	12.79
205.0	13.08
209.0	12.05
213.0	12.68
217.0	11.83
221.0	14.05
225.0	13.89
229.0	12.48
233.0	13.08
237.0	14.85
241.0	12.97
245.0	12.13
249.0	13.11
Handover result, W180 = -4.1 K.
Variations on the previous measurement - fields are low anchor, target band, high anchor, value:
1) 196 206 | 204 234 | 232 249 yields 0.7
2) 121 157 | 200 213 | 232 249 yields 0.3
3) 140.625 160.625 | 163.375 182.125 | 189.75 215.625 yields -1.2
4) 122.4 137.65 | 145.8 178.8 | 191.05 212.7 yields 2.1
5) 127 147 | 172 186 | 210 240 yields 0.4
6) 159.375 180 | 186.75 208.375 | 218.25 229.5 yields 0.0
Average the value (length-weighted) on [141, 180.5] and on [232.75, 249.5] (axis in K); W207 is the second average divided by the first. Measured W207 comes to 1.09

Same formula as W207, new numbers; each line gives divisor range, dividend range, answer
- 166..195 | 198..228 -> 1.01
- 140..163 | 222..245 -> 1.15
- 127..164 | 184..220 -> 1.05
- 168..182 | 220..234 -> 1.05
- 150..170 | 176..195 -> 1.09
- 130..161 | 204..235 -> 1.07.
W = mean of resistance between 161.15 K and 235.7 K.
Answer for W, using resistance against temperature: 12.9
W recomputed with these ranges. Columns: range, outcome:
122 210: 12.6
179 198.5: 13.1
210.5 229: 13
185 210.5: 13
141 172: 12.1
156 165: 12.1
